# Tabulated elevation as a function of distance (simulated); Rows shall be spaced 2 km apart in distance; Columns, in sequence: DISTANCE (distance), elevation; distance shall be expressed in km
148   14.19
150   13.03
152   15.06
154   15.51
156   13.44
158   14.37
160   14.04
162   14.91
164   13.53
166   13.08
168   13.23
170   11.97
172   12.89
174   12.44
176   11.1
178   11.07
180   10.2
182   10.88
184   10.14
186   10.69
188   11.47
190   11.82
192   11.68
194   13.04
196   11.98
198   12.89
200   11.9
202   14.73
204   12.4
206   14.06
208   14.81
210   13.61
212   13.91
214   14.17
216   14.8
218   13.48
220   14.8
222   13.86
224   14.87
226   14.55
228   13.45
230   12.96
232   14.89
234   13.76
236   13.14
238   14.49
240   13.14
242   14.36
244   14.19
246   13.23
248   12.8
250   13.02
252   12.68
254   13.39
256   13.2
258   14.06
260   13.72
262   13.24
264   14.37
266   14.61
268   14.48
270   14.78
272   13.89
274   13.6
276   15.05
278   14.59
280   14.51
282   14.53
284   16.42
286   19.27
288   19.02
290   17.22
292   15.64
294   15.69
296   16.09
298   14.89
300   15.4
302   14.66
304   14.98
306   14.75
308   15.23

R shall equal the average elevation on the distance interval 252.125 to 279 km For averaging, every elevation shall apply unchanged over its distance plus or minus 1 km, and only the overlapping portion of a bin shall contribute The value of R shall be 14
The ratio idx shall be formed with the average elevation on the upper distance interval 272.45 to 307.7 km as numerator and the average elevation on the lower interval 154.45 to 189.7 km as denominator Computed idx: 1.26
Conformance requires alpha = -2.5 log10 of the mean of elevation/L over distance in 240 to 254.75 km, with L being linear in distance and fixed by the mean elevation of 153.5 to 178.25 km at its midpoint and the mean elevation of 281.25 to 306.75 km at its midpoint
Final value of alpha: 0.127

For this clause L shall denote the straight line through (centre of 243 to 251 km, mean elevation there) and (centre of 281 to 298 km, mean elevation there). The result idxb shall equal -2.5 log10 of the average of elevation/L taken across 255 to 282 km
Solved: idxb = 0.06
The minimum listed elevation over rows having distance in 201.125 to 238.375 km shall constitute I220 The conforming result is 12.4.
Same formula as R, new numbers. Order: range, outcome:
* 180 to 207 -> 12.1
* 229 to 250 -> 13.7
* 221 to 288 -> 14.2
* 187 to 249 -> 13.5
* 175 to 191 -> 10.9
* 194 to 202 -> 12.7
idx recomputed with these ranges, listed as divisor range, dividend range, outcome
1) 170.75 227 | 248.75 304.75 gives 1.16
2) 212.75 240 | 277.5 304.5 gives 1.14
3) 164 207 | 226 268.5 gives 1.13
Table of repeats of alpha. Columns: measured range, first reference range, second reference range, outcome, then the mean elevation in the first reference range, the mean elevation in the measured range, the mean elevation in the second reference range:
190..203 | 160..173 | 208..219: 0.10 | 13.3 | 12.6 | 14.1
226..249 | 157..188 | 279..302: 0.05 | 12.3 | 13.7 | 16.2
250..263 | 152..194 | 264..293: 0.12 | 12.5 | 13.4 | 15.5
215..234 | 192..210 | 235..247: -0.05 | 13.2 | 14.2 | 13.8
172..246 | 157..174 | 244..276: 0.04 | 13.4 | 13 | 13.7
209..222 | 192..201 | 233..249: -0.10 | 12.4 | 14.1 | 13.6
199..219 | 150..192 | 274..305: -0.01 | 12.6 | 13.8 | 15.8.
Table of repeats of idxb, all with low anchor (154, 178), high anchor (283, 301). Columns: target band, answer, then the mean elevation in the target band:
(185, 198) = 0.17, 11.9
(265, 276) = 0.12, 14.3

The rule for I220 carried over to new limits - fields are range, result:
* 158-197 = 10.14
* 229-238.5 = 12.96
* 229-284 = 12.68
